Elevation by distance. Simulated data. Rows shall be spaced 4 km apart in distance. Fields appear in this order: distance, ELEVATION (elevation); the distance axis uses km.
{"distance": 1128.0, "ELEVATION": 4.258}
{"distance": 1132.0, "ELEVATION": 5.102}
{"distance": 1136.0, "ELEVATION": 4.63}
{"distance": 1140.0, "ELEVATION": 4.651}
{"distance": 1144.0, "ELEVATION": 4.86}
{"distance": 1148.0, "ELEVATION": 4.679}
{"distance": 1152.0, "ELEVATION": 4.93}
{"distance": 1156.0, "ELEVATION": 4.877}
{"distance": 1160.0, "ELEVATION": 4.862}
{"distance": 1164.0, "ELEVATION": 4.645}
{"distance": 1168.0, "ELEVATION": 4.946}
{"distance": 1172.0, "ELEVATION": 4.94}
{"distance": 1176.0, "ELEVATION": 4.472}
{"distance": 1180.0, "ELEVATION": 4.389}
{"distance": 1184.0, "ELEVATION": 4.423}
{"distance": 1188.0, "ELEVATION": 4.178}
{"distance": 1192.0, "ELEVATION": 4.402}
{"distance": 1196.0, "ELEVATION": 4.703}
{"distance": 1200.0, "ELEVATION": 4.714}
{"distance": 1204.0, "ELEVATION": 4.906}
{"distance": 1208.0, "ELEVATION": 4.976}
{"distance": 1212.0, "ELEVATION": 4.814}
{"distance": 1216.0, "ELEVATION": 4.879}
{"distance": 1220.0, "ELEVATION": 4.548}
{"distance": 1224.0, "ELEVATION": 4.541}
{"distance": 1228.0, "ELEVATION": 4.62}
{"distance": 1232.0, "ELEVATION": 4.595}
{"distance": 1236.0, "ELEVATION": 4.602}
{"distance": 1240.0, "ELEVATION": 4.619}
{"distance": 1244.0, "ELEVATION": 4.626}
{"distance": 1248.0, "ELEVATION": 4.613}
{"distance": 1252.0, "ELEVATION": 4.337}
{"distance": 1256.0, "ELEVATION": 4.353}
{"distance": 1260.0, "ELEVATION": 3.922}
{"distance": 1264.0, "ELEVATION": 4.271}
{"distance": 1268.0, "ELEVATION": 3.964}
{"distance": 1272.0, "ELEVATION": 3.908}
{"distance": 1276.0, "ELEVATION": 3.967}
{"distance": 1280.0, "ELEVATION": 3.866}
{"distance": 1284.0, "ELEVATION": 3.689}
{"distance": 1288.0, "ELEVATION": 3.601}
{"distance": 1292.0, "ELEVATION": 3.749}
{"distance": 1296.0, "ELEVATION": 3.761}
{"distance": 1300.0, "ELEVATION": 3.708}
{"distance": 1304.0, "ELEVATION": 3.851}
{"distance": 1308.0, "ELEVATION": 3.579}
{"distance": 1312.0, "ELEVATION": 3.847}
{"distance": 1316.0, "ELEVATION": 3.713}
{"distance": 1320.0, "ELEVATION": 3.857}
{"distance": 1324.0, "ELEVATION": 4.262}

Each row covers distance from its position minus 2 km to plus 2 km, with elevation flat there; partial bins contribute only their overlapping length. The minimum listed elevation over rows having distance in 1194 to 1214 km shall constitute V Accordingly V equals 4.703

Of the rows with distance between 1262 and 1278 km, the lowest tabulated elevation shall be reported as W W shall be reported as 3.908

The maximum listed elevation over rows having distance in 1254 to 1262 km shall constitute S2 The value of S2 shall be 4.353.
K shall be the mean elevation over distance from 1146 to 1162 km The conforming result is 4.84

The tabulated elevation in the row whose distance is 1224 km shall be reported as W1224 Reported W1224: 4.541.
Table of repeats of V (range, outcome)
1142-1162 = 4.679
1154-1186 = 4.389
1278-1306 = 3.601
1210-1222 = 4.548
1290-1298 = 3.749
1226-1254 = 4.337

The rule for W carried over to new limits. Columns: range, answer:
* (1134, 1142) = 4.63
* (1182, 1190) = 4.178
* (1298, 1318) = 3.579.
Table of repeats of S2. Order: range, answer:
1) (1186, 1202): 4.714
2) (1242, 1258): 4.626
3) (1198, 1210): 4.976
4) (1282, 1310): 3.851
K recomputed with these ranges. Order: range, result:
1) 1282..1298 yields 3.7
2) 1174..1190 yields 4.37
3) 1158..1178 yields 4.77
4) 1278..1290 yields 3.72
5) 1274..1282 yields 3.92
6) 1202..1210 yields 4.94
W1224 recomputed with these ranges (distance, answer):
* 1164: 4.645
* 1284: 3.689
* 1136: 4.63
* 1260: 3.922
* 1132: 5.102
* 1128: 4.258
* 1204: 4.906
